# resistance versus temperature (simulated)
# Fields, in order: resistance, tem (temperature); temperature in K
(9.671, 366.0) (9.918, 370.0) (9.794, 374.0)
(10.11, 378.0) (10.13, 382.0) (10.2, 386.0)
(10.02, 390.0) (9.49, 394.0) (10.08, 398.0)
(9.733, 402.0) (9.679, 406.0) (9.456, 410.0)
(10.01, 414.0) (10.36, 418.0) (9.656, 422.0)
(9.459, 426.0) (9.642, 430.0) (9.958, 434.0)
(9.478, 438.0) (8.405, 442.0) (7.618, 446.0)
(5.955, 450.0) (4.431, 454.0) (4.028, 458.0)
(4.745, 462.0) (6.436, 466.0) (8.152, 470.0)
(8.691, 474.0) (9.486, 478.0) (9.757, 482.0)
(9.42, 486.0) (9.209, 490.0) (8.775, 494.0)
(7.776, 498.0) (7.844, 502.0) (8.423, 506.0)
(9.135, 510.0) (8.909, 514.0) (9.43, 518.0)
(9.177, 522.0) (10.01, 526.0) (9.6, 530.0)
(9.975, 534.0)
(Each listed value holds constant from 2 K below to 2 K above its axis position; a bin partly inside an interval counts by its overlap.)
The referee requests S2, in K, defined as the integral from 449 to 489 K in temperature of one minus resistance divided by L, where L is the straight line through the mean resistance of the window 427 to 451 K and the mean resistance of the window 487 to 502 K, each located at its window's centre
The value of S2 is 6.5 K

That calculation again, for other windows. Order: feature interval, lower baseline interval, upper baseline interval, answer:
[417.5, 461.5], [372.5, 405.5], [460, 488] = 5.0 K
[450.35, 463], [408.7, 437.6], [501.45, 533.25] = 6.6 K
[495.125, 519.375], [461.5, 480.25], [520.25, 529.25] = 1.2 K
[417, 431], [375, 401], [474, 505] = -0.2 K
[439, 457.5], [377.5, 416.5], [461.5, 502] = 5.0 K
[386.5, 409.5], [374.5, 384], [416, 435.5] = 0.4 K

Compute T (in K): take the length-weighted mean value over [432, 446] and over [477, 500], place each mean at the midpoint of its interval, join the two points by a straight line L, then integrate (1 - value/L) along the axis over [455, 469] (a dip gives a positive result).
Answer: 5.9 K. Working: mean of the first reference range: 9.04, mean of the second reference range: 9.05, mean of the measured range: 5.24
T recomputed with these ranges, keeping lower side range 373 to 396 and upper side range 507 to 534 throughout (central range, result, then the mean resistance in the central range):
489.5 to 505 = 1.9 K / 8.32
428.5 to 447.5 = 1.4 K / 9.04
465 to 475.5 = 1.9 K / 7.84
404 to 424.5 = 0.0 K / 9.82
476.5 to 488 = 0.0 K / 9.56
